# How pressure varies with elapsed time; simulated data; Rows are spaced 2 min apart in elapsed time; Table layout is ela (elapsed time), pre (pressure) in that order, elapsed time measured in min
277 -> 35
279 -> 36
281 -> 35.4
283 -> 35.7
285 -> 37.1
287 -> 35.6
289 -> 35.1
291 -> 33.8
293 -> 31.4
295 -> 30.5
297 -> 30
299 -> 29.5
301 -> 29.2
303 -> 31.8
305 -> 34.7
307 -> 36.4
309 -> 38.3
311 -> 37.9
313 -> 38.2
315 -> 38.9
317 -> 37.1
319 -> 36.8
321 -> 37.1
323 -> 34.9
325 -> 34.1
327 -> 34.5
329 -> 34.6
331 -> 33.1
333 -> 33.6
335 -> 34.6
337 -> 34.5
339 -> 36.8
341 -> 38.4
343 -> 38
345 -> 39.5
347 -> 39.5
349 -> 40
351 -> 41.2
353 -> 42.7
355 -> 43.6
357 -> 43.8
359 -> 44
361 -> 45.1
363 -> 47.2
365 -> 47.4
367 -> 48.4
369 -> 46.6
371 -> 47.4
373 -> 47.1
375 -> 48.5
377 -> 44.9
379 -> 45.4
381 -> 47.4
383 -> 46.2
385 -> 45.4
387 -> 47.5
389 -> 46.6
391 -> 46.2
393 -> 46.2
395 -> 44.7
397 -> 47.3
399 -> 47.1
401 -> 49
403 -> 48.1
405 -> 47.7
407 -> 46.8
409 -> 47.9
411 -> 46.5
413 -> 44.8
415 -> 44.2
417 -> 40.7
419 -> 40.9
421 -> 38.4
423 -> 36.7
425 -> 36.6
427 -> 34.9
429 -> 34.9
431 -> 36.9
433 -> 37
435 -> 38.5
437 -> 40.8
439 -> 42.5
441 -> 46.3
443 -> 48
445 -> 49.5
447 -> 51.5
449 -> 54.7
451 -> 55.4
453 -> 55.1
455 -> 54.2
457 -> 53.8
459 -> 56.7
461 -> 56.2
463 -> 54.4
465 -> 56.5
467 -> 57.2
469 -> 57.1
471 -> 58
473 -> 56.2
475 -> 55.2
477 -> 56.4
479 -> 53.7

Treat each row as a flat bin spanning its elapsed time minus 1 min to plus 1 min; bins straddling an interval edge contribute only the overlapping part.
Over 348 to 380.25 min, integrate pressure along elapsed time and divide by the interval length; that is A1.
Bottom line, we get 45.2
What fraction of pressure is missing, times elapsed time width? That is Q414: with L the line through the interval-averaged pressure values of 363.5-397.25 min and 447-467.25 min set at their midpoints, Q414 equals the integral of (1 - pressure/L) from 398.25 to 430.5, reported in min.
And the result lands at 4.9 min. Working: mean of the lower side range 46.7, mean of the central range 42.7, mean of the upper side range 55.2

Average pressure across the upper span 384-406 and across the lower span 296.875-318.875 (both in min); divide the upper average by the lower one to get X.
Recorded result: 1.34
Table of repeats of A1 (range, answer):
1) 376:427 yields 44.7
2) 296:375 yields 38.8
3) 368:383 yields 46.7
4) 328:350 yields 36.6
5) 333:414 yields 44.4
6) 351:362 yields 43.6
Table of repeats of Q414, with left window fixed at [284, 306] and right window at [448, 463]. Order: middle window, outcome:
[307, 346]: 0.6 min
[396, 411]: 0.1 min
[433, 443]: 2.0 min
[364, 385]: -1.5 min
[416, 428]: 2.9 min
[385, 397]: -0.1 min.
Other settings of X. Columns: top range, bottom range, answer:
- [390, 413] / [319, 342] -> 1.33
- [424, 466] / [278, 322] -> 1.36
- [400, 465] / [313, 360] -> 1.22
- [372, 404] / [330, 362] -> 1.19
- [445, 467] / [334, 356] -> 1.40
